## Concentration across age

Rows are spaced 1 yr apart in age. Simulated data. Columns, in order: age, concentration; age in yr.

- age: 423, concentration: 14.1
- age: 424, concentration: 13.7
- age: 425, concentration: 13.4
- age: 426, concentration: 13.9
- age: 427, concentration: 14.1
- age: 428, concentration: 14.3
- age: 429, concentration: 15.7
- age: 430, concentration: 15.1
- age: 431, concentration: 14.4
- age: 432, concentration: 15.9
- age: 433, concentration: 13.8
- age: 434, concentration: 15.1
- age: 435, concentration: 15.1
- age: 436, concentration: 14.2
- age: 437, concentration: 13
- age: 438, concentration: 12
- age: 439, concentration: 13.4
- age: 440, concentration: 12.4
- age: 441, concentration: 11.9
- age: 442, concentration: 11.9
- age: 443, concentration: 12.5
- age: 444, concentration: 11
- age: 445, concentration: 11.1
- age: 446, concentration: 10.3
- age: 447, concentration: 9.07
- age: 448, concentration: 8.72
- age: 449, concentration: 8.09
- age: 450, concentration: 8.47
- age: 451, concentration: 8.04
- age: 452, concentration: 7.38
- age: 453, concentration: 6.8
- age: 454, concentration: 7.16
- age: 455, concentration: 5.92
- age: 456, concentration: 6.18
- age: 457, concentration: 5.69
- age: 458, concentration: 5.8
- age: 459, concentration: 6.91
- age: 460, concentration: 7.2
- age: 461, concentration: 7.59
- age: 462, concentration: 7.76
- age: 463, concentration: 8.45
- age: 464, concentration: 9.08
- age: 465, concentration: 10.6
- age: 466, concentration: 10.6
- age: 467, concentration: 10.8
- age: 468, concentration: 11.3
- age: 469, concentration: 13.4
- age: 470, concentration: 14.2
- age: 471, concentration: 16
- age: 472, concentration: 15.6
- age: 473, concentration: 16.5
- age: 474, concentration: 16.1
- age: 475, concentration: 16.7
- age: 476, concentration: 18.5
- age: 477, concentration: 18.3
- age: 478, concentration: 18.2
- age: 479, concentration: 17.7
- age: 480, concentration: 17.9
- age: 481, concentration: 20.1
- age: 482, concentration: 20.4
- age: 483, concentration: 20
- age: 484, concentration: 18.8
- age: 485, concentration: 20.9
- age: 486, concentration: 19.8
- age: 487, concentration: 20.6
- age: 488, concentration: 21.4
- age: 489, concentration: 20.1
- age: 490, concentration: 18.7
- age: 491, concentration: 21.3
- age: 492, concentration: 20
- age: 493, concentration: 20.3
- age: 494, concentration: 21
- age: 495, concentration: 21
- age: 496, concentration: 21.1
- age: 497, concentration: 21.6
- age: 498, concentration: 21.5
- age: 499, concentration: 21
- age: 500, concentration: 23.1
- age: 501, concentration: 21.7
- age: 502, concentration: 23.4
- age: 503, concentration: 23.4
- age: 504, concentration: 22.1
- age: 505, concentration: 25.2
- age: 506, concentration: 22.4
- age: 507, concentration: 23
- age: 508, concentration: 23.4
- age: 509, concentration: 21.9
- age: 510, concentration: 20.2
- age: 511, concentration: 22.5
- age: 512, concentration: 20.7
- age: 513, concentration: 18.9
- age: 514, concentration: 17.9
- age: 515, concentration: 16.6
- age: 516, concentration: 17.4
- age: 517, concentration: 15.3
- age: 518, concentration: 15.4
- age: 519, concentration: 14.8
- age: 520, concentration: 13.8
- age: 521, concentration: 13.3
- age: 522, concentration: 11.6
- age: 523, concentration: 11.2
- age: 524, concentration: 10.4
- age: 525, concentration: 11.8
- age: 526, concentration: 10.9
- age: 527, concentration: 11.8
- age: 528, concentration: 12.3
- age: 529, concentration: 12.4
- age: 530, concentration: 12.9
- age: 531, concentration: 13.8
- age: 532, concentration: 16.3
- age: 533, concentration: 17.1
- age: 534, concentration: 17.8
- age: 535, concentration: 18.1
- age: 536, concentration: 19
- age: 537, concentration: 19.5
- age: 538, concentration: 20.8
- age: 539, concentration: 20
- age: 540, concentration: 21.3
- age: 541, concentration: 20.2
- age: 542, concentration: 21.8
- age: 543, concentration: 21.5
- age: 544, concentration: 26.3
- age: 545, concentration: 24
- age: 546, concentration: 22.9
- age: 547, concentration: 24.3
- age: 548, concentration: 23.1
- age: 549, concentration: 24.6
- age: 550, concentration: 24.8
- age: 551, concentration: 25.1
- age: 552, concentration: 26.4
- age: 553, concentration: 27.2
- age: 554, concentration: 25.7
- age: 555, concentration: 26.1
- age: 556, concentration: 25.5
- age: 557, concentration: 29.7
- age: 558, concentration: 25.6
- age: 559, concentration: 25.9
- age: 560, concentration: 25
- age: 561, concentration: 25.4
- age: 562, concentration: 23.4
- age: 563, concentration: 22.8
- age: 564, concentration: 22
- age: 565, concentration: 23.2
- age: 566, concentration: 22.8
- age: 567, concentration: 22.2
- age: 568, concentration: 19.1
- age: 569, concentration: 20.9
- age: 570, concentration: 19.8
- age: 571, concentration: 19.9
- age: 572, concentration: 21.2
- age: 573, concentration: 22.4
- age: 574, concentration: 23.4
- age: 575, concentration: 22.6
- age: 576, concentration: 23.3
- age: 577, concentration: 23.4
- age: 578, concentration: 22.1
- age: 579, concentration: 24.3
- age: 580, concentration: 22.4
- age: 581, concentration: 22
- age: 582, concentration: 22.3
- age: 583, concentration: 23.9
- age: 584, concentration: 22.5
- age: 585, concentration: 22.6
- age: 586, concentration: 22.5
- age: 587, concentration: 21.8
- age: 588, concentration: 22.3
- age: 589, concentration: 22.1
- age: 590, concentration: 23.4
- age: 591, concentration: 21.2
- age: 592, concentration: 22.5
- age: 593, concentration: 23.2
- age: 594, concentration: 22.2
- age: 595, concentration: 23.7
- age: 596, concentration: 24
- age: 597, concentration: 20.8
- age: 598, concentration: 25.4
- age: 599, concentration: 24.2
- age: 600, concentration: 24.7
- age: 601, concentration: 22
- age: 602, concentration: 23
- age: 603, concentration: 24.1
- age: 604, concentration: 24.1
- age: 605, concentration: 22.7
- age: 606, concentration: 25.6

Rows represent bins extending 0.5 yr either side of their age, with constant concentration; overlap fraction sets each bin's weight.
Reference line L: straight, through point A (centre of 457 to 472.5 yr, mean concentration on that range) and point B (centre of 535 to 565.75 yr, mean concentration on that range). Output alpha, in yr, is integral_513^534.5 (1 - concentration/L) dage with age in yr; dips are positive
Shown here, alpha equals 5.8 yr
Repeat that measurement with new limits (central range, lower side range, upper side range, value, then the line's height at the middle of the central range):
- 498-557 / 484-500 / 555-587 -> 5.7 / 21.8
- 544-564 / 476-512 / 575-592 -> -2.7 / 22.1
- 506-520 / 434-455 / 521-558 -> -1.6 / 17.1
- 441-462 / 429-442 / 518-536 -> 8.3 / 13.8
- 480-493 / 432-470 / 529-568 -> -5.0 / 14.5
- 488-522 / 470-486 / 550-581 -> -0.6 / 19.8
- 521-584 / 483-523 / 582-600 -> 2.1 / 21.5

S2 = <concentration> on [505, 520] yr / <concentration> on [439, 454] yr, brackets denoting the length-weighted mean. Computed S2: 1.96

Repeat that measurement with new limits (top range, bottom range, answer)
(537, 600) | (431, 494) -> 1.72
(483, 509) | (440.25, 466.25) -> 2.48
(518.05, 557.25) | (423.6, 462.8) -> 1.76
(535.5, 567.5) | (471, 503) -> 1.20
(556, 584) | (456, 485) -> 1.70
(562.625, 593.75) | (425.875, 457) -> 1.95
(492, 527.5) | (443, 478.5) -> 1.74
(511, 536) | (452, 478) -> 1.36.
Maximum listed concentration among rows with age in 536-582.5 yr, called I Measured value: 29.7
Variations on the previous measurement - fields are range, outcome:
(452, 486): 20.9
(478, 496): 21.4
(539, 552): 26.4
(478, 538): 25.2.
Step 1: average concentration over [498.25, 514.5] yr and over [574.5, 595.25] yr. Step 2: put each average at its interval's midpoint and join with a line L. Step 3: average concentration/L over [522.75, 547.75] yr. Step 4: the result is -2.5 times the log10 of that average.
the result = 0.25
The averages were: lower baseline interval 21.9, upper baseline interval 22.7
